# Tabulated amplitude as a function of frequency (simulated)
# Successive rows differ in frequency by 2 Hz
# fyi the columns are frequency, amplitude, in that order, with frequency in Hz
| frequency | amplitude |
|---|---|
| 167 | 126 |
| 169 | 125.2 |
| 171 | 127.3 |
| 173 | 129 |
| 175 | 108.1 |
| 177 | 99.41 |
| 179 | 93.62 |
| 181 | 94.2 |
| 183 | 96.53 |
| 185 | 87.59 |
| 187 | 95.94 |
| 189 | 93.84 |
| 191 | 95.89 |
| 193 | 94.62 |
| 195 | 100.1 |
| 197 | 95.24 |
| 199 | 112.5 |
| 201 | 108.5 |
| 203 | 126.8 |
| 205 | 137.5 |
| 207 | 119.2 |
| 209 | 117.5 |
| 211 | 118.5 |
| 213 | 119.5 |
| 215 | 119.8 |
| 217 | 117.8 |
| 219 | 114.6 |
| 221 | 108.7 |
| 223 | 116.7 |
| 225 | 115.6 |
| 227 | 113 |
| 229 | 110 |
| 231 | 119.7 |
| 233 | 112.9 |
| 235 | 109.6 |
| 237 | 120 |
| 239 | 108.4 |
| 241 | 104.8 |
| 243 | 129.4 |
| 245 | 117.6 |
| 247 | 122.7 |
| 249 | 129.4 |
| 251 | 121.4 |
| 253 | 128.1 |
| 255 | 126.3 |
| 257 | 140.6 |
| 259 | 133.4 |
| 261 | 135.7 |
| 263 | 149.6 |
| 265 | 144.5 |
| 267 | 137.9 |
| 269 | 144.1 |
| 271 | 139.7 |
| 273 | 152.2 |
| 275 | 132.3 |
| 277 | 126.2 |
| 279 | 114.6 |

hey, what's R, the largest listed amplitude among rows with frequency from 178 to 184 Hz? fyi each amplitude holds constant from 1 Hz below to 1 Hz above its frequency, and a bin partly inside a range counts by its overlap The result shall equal 96.53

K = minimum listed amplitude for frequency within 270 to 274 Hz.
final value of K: 139.7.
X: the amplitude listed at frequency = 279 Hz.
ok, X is 114.6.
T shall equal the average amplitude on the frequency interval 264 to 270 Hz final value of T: 142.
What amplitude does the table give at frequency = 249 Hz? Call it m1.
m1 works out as 129.4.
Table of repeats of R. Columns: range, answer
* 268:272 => 144.1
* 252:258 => 140.6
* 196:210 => 137.5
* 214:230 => 119.8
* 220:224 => 116.7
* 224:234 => 119.7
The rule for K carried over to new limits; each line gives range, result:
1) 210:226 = 108.7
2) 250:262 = 121.4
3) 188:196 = 93.84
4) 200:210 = 108.5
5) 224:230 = 110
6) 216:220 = 114.6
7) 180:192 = 87.59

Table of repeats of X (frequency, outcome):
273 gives 152.2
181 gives 94.2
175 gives 108.1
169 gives 125.2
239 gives 108.4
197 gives 95.24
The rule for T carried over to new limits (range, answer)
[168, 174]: 127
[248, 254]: 126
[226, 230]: 112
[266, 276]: 141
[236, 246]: 116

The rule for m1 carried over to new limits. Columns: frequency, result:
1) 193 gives 94.62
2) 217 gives 117.8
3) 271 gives 139.7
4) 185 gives 87.59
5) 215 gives 119.8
